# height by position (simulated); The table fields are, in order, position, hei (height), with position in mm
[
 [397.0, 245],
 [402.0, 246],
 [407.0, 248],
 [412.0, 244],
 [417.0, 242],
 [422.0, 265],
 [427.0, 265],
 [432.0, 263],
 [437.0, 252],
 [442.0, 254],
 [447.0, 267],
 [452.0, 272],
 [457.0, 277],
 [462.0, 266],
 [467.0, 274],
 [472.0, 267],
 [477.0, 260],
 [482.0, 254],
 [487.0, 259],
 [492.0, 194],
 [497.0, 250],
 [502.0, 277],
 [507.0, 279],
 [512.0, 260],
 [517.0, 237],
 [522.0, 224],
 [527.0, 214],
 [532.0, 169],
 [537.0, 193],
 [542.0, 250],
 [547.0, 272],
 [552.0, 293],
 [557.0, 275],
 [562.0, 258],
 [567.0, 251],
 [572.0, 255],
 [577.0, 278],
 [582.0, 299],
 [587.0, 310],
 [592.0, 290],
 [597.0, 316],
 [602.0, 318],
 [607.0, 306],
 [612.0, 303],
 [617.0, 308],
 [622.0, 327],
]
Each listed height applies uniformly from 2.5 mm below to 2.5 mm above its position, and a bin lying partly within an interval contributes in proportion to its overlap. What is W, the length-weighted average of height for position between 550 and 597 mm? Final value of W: 281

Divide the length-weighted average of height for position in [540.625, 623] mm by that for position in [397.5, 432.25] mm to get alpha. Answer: 1.1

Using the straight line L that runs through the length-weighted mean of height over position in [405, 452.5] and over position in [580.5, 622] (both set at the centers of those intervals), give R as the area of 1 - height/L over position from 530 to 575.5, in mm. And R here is 7.1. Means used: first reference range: 257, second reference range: 308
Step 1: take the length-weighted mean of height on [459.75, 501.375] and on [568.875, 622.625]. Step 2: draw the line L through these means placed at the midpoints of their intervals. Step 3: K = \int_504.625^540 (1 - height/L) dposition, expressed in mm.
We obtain 5.84 mm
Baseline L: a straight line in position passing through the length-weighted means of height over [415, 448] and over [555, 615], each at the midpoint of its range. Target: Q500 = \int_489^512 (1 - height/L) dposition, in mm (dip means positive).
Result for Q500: 1.7 mm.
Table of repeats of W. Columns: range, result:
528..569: 244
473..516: 254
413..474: 263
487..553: 239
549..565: 274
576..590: 297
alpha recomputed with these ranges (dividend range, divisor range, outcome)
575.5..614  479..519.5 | 1.21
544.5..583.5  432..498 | 1.06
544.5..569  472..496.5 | 1.10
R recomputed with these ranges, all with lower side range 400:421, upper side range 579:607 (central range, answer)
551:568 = 1.5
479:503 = 2.4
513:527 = 2.6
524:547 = 5.9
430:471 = -1.0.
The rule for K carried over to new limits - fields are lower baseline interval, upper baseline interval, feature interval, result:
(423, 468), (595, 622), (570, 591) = 1.2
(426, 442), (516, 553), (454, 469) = -1.3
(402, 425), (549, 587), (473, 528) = 3.4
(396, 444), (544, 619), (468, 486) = 0.3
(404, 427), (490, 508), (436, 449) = -0.4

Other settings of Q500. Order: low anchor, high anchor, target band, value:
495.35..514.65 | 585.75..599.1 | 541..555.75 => 0.6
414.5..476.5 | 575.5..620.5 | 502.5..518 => 1.0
